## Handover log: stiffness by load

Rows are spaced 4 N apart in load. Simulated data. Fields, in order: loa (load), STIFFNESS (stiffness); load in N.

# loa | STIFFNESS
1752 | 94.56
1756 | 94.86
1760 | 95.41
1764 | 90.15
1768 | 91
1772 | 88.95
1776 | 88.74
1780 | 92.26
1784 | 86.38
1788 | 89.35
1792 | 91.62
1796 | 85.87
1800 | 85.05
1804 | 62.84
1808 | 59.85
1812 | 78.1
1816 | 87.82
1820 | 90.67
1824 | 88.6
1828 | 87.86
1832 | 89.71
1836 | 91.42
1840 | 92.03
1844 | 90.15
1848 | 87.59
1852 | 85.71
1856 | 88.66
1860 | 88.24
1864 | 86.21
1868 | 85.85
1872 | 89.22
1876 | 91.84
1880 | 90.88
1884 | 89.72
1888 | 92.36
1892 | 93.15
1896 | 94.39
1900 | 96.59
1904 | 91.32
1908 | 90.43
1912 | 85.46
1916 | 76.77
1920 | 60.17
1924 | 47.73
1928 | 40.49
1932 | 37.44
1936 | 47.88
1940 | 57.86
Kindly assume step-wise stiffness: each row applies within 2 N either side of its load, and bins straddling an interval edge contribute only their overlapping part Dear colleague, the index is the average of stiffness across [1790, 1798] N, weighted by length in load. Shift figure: 88.7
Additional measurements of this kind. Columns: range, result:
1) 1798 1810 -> 69.2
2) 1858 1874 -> 87.4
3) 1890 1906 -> 93.9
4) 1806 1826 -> 81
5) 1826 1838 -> 89.7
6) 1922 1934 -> 41.9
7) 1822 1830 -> 88.2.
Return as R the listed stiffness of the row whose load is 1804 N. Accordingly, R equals 62.84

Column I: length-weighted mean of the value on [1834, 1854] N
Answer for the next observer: 89.4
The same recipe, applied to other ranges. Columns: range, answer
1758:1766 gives 92.8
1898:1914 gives 91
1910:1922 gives 74.1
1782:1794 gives 89.1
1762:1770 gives 90.6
